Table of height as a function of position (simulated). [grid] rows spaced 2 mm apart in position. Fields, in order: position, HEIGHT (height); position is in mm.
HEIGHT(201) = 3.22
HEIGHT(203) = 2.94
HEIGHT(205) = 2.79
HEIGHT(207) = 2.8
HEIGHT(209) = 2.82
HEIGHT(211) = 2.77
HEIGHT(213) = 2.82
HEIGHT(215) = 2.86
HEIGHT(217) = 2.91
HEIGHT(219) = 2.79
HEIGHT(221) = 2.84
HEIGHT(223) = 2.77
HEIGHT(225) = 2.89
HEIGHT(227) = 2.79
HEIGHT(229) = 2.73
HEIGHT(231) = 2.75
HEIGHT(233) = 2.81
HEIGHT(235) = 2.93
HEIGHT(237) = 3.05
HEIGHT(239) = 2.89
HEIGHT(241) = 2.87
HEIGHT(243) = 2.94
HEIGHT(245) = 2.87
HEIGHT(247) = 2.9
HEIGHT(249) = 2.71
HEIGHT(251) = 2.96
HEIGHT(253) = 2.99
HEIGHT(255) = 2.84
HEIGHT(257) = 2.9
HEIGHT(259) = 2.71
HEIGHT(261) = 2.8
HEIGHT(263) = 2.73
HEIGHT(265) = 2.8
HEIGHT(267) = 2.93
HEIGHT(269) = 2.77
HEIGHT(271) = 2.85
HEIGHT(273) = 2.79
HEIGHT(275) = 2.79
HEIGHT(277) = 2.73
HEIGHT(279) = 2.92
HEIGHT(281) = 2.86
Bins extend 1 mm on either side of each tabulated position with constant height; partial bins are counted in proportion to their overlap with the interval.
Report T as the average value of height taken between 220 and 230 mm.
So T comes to 2.8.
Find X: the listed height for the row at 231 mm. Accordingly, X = 2.75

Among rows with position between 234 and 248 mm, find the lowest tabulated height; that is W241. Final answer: 2.87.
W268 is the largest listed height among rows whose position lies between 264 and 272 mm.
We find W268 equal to 2.93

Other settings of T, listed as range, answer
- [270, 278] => 2.79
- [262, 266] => 2.76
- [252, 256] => 2.92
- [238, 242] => 2.88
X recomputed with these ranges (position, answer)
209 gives 2.82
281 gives 2.86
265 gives 2.8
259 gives 2.71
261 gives 2.8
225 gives 2.89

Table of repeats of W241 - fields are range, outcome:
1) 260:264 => 2.73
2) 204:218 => 2.77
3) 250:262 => 2.71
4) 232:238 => 2.81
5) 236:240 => 2.89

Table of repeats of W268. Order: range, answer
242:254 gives 2.99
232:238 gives 3.05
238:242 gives 2.89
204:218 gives 2.91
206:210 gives 2.82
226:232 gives 2.79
